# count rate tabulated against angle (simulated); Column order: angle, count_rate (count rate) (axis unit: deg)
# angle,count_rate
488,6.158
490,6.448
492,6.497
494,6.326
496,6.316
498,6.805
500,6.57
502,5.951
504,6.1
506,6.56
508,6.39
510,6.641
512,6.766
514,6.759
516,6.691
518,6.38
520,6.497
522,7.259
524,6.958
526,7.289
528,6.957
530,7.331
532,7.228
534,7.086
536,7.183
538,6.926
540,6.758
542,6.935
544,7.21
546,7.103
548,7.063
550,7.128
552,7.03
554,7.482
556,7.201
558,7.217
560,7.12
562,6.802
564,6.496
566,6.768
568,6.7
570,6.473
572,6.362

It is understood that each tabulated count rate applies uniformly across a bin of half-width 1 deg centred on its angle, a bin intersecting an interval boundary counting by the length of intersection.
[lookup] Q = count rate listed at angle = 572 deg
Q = 6.362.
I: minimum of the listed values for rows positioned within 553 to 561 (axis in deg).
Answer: 7.12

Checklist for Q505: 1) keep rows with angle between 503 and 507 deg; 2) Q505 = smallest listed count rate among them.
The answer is 6.1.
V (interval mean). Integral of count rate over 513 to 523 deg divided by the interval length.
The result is 6.72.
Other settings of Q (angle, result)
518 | 6.38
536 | 7.183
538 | 6.926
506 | 6.56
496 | 6.316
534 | 7.086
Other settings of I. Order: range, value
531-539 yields 6.926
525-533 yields 6.957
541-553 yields 6.935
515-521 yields 6.38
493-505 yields 5.951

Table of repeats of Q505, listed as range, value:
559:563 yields 6.802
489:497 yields 6.316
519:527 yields 6.497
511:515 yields 6.759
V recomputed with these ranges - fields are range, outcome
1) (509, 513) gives 6.7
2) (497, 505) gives 6.36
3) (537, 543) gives 6.87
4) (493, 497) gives 6.32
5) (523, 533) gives 7.15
